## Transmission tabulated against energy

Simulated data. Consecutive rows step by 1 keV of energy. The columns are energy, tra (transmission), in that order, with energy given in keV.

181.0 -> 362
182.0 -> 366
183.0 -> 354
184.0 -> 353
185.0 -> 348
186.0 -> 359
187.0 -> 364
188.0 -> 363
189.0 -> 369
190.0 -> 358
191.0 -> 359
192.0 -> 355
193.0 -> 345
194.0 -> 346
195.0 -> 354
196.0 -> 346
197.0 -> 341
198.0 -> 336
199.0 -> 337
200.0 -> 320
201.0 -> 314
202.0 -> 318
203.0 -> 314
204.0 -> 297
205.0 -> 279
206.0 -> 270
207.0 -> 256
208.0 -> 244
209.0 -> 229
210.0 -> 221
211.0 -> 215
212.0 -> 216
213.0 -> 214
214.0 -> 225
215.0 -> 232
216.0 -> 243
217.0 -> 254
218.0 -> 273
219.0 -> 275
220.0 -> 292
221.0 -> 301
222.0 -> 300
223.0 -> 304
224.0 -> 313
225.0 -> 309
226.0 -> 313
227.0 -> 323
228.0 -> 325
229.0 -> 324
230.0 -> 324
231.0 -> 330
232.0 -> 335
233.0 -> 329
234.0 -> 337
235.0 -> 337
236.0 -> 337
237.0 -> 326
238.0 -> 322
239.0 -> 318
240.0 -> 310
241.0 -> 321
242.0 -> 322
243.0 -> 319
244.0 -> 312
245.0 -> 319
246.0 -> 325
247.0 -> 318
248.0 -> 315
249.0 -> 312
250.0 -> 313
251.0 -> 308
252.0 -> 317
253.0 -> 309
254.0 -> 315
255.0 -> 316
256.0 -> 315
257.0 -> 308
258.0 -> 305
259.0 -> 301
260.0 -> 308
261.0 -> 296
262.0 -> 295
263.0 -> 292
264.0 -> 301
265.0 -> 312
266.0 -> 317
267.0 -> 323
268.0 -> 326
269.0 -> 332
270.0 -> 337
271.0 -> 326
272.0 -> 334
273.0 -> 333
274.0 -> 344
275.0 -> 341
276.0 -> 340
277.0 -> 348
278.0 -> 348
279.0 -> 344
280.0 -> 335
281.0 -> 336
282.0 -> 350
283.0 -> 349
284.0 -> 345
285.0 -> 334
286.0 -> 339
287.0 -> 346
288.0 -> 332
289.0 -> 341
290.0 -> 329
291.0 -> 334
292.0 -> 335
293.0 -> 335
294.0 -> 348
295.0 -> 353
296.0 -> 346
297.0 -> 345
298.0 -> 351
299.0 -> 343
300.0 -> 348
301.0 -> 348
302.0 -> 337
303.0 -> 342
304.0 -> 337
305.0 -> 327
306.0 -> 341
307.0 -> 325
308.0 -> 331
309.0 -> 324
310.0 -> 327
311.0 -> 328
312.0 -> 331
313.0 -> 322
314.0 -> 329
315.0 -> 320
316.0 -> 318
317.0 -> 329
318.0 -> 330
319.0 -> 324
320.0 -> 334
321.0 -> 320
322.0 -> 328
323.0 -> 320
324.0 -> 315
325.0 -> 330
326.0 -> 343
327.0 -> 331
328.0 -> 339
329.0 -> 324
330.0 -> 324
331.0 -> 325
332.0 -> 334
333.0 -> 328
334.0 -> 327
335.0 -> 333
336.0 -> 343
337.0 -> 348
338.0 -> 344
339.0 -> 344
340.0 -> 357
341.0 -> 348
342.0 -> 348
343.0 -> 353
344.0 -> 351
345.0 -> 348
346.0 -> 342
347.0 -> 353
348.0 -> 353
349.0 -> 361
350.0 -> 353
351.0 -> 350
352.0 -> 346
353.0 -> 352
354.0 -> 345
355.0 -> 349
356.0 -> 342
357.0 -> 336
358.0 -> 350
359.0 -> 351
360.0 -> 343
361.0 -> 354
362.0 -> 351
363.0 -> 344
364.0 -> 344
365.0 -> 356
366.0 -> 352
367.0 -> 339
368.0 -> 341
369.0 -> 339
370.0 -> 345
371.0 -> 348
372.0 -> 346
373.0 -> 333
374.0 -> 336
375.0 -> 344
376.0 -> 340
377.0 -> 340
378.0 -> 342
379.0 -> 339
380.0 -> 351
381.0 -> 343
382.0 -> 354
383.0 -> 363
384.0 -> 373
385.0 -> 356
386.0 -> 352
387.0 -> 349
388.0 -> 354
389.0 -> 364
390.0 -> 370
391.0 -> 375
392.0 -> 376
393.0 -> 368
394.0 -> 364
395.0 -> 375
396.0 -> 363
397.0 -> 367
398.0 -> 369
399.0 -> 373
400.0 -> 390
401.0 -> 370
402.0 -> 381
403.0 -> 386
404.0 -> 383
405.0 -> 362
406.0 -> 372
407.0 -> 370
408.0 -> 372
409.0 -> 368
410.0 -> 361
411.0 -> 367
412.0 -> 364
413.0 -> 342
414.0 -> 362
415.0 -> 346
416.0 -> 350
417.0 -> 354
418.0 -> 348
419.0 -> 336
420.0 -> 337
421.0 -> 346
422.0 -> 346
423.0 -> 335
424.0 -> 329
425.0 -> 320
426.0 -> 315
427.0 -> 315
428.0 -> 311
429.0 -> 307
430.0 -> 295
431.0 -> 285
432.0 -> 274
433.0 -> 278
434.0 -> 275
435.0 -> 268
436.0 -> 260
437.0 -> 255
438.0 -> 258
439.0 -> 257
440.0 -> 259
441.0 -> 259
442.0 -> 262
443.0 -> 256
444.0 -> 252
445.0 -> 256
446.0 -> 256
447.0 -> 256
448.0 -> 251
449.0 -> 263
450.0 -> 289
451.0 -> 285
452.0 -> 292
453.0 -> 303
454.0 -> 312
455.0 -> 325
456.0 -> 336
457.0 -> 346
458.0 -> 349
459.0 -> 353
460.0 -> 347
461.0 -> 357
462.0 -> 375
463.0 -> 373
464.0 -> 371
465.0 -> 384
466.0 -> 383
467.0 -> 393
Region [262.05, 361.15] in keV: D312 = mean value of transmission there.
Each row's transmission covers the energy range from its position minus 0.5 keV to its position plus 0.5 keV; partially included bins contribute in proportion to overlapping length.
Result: 337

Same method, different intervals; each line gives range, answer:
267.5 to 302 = 340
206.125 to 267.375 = 298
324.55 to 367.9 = 344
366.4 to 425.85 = 355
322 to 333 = 328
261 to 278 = 325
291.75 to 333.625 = 333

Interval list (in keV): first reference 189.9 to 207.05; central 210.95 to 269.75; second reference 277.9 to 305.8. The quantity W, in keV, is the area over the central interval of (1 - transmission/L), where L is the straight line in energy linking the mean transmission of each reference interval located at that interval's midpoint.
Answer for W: 5.0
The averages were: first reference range 326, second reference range 341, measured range 305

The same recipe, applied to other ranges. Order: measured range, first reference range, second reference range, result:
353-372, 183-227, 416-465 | -2.62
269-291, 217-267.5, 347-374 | -1.06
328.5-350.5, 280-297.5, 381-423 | 0.48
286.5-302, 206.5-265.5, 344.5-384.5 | -1.05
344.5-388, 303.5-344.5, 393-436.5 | -1.39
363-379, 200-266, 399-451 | -1.64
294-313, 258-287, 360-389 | -0.22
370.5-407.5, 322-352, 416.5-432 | -3.40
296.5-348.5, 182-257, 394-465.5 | -2.90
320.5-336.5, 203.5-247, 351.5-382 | 0.08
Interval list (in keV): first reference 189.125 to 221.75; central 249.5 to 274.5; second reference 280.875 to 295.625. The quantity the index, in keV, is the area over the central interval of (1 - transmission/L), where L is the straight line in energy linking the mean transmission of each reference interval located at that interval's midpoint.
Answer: 0.74 keV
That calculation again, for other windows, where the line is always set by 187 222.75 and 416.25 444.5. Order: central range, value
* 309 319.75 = -1.1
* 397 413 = -4.0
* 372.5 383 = -1.7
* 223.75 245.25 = -2.0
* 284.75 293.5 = -1.2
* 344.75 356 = -2.0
